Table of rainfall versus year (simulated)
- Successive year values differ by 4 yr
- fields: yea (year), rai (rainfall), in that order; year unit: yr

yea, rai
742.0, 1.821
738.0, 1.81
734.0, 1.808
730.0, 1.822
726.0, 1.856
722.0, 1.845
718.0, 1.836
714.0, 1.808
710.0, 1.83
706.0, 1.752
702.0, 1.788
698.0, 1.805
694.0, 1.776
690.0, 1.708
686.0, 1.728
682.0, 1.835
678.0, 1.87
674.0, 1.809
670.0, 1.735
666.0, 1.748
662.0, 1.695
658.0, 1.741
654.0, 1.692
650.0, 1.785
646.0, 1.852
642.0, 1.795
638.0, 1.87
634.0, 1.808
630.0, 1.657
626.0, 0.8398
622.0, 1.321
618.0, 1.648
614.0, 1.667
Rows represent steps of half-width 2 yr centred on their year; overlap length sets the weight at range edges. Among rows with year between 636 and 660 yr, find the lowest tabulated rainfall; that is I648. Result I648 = 1.692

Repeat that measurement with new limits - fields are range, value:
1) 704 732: 1.752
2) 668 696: 1.708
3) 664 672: 1.735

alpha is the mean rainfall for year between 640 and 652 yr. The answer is 1.81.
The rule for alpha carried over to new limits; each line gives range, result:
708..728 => 1.84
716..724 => 1.84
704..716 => 1.8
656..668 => 1.73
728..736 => 1.81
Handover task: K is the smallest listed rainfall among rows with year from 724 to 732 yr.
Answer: 1.822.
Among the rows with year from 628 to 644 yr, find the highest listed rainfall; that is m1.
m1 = 1.87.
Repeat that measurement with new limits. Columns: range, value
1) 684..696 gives 1.776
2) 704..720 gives 1.836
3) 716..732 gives 1.856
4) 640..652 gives 1.852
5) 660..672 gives 1.748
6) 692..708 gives 1.805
